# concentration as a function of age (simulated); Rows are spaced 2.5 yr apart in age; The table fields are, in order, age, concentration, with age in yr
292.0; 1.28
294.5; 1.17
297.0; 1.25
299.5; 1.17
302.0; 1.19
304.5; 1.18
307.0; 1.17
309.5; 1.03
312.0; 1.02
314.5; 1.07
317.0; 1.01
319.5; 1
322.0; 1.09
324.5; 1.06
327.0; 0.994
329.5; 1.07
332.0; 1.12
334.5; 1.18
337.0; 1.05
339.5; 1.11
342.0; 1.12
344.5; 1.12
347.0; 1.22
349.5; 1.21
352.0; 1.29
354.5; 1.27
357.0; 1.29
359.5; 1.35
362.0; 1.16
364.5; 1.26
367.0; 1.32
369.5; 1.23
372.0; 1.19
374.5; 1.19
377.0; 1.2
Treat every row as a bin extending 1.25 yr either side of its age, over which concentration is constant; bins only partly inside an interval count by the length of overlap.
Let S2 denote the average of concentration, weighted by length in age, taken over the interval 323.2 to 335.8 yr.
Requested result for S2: 1.08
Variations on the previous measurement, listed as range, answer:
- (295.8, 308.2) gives 1.19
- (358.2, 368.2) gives 1.27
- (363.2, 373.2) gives 1.25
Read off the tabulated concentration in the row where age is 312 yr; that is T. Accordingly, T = 1.02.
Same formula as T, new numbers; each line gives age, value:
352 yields 1.29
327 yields 0.994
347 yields 1.22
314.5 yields 1.07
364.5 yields 1.26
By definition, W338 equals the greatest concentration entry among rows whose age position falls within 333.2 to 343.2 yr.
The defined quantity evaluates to 1.18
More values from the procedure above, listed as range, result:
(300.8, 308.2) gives 1.19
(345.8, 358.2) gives 1.29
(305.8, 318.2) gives 1.17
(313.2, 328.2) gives 1.09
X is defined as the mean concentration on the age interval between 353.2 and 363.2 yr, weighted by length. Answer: 1.27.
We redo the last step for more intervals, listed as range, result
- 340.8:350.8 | 1.17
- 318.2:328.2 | 1.04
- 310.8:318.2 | 1.03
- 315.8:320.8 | 1.01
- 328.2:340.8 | 1.11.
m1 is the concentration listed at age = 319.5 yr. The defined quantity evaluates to 1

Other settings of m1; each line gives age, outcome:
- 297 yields 1.25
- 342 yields 1.12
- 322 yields 1.09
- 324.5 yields 1.06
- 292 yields 1.28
